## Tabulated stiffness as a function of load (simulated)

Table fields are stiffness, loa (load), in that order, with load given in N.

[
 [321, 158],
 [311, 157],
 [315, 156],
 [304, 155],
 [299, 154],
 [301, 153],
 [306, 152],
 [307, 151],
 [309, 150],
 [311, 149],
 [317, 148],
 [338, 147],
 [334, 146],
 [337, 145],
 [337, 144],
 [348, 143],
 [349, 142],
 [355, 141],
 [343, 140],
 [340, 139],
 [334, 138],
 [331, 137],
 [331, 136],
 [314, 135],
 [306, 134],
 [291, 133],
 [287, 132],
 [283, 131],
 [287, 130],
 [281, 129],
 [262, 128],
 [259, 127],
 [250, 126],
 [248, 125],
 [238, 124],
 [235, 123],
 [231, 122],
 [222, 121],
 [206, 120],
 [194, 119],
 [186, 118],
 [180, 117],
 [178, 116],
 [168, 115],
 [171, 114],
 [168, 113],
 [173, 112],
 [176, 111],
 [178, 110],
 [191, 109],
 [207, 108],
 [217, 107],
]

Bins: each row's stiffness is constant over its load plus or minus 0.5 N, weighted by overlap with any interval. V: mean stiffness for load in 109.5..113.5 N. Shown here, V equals 174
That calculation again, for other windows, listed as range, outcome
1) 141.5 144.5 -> 345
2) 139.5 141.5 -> 349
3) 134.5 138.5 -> 328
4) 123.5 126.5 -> 245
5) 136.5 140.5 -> 337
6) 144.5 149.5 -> 327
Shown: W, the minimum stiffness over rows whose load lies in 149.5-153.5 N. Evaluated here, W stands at 301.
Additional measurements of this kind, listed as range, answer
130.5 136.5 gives 283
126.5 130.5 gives 259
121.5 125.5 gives 231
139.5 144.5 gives 337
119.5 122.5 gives 206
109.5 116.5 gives 168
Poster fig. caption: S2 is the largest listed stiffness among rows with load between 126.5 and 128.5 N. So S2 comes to 262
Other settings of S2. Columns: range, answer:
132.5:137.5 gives 331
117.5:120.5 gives 206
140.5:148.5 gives 355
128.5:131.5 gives 287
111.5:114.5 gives 173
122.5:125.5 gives 248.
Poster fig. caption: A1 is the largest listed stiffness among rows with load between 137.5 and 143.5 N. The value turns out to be 355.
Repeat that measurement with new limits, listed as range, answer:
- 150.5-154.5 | 307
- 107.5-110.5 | 207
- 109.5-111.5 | 178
